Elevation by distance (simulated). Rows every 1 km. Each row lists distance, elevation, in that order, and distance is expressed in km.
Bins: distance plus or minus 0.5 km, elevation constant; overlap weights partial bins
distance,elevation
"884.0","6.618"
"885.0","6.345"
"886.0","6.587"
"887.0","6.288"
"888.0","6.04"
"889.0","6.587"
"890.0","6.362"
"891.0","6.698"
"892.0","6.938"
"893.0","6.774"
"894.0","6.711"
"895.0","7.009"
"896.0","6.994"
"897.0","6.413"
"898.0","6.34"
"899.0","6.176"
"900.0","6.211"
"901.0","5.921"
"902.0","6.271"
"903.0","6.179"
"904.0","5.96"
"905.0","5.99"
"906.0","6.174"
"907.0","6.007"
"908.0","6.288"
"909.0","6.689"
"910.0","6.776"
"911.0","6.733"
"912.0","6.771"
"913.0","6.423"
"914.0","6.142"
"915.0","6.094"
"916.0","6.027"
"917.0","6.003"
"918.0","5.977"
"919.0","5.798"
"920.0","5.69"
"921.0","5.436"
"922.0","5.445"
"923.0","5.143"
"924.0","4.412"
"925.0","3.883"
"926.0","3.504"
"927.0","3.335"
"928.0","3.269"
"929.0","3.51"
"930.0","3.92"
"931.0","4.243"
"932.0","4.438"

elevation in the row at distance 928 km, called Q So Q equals 3.269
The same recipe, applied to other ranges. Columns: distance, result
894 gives 6.711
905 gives 5.99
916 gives 6.027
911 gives 6.733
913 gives 6.423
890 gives 6.362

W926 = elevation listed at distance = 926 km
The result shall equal 3.504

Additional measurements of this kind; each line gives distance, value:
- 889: 6.587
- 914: 6.142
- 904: 5.96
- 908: 6.288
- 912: 6.771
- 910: 6.776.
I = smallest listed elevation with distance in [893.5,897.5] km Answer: 6.413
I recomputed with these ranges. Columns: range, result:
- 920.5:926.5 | 3.504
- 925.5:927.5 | 3.335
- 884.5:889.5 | 6.04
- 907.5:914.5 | 6.142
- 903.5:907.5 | 5.96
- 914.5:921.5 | 5.436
